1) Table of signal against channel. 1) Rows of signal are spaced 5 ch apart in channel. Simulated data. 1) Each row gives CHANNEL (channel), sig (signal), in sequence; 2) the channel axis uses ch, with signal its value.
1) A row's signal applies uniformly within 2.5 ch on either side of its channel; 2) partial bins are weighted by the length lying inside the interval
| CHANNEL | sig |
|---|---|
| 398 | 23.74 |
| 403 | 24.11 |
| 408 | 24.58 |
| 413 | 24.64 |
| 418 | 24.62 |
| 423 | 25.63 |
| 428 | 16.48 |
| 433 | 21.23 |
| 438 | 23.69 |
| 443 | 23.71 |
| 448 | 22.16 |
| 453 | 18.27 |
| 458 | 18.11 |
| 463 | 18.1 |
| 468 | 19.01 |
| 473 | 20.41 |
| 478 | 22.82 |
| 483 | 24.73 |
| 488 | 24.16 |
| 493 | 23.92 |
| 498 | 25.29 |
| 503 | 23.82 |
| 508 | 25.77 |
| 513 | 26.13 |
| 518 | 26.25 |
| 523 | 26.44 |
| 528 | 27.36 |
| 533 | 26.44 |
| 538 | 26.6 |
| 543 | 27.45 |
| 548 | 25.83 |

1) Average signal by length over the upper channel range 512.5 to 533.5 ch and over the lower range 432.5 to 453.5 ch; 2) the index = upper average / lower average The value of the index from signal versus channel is 1.20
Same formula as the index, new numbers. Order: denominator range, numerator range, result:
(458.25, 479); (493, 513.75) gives 1.27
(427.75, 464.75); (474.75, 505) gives 1.17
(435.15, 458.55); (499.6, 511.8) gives 1.16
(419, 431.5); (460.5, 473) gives 0.88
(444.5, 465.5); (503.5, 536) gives 1.35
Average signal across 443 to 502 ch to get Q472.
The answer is 21.7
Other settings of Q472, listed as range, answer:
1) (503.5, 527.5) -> 26.1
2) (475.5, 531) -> 25.2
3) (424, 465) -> 20.4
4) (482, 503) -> 24.4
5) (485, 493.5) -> 24.1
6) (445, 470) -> 19.2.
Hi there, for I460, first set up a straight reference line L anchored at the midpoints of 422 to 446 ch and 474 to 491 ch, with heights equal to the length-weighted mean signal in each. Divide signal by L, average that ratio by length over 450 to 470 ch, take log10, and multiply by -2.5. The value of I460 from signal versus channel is 0.231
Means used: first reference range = 21.9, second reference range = 23.6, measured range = 18.5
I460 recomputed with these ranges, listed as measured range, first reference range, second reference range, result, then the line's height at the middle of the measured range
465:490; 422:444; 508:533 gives 0.10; 24.2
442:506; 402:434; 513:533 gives 0.14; 24.9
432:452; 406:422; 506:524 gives 0.12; 25.1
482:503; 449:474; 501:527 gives -0.07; 23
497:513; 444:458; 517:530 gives 0.00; 25.1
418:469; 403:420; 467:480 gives 0.09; 22.6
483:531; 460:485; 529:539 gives -0.06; 24.1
